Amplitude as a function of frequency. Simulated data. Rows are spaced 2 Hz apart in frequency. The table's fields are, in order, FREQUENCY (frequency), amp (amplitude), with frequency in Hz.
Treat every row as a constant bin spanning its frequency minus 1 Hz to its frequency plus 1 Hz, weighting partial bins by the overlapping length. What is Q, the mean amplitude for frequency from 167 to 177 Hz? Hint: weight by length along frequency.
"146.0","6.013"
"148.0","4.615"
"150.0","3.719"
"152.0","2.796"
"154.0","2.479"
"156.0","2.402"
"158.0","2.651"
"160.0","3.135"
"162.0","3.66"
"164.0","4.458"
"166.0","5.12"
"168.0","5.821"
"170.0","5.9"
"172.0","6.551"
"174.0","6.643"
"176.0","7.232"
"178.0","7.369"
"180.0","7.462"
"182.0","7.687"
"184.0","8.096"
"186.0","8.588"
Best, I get 6.43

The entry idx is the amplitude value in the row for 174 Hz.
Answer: 6.643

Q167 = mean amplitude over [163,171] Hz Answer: 5.32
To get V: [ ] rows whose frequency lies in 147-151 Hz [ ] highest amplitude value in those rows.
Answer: 4.615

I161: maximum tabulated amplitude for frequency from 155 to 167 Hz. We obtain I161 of 5.12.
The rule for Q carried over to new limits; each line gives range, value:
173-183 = 7.28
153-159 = 2.51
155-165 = 3.26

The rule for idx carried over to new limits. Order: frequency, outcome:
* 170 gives 5.9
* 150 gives 3.719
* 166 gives 5.12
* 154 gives 2.479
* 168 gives 5.821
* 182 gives 7.687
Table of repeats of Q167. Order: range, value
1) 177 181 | 7.42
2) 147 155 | 3.4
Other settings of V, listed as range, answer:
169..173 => 6.551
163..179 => 7.369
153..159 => 2.651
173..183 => 7.687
